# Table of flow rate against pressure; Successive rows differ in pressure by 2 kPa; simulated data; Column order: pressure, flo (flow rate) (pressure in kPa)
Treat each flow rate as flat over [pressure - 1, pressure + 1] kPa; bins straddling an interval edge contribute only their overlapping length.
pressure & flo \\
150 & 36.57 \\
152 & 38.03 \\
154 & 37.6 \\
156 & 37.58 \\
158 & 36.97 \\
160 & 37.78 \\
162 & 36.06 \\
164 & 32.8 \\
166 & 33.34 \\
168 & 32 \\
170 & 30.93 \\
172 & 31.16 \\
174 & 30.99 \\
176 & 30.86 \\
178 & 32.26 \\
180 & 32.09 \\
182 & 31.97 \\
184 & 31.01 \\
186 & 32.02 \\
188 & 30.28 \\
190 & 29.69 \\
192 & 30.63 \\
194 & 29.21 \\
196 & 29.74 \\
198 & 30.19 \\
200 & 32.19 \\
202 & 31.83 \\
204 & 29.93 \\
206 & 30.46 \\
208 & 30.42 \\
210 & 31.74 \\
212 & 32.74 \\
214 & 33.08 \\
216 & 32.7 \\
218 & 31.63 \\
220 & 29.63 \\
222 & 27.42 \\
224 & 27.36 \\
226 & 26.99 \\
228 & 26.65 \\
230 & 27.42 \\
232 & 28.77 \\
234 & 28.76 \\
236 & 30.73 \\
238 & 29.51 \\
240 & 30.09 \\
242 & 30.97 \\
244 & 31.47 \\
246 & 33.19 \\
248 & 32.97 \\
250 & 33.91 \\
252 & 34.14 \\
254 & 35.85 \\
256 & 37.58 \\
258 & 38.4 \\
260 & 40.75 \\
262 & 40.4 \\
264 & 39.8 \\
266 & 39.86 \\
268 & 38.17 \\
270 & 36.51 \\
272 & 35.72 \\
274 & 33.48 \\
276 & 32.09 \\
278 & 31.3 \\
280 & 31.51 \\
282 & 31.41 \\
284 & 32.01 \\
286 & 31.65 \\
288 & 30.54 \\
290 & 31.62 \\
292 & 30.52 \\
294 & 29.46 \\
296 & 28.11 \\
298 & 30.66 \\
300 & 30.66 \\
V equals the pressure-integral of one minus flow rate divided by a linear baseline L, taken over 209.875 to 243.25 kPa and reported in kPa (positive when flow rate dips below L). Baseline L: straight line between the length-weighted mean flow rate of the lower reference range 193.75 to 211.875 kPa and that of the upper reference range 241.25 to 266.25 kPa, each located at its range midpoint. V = 3.5 kPa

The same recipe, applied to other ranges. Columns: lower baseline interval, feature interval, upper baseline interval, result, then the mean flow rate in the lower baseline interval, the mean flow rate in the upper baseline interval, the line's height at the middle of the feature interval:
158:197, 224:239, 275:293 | 1.6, 32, 31.4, 31.7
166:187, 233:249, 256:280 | 1.9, 31.6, 36.8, 35.2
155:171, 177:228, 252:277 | 7.2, 34.7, 37.3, 35.7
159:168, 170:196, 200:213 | 1.7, 34.7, 31.3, 33.1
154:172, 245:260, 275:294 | -1.6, 34.6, 31.3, 32.2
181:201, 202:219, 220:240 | -1.2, 30.7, 28.3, 29.5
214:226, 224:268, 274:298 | -4.2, 29.8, 31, 30.3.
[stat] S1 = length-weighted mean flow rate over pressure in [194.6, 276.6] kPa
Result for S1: 32.6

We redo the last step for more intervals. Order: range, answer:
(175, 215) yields 31.1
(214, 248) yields 29.8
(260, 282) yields 35.9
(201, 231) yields 30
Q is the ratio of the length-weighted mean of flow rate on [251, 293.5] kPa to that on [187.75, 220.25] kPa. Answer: 1.1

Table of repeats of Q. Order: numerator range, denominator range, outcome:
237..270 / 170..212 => 1.15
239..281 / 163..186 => 1.11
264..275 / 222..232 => 1.36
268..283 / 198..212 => 1.07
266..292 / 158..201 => 1.04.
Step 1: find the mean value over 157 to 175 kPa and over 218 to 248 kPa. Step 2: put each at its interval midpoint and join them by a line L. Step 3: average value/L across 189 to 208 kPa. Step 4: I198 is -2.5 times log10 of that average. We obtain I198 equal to 0.04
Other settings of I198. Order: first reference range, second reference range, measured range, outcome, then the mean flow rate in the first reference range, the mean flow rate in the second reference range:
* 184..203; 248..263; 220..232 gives 0.23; 30.7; 37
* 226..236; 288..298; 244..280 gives -0.23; 28.1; 30.1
